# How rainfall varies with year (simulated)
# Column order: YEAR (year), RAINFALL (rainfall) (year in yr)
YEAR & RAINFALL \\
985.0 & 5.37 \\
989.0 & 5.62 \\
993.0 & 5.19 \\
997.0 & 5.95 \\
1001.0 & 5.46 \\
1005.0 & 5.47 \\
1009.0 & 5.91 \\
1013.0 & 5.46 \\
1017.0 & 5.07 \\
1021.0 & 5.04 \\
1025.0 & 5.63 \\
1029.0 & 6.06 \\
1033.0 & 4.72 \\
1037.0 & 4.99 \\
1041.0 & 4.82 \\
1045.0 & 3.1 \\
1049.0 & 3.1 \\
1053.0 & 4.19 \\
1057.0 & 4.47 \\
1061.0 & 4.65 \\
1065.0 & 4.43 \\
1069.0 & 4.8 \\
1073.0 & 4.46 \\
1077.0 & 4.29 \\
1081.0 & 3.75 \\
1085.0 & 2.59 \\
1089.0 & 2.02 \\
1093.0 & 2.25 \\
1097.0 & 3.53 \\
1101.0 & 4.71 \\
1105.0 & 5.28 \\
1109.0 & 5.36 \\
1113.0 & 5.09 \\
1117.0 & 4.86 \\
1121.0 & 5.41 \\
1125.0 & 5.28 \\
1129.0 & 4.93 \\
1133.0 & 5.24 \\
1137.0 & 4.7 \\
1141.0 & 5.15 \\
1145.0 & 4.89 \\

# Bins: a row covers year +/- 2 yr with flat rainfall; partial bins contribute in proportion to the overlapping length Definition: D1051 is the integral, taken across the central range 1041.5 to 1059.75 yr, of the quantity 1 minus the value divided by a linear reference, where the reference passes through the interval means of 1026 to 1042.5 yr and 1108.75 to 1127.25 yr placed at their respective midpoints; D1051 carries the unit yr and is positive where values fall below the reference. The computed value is 4.72 yr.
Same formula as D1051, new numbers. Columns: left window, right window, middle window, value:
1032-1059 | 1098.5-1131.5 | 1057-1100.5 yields 7.9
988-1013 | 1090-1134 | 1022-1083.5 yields 7.9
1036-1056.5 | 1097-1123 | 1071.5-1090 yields 4.3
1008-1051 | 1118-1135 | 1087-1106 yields 6.1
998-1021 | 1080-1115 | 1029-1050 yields 2.3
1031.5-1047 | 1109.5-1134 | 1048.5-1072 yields 1.2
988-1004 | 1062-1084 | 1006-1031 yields -1.7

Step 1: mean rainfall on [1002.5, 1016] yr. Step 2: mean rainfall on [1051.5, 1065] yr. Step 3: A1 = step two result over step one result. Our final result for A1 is 0.8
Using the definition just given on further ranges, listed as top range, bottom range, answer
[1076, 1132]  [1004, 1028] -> 0.78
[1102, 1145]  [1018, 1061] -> 1.10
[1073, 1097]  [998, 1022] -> 0.58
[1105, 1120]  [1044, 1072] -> 1.24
